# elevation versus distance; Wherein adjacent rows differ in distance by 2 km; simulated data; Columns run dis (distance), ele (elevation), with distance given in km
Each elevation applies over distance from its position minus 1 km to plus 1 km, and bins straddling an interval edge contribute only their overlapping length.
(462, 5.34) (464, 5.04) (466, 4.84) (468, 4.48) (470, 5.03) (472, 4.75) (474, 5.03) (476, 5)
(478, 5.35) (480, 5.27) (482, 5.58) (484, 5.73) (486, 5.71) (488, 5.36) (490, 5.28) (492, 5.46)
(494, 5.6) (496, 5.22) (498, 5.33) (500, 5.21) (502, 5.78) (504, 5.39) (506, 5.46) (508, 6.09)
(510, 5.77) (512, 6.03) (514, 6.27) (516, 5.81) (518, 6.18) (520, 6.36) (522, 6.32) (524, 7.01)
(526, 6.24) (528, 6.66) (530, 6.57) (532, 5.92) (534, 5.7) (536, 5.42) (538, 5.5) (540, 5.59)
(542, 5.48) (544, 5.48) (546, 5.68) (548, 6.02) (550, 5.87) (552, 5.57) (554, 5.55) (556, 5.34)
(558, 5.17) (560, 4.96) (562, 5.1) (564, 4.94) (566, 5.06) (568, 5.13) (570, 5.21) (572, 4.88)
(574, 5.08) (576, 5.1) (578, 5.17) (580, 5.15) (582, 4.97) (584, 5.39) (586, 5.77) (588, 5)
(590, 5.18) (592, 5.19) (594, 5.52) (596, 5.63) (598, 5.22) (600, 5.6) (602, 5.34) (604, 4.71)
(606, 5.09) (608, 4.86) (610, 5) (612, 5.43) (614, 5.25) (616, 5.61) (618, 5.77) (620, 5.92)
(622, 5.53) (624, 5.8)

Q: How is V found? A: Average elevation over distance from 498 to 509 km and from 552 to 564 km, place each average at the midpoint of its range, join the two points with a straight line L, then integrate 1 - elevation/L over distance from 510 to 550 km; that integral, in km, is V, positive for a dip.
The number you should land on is -4.45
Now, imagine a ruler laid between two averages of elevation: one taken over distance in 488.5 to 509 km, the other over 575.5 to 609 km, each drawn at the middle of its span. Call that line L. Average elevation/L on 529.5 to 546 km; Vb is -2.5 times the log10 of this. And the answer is -0.06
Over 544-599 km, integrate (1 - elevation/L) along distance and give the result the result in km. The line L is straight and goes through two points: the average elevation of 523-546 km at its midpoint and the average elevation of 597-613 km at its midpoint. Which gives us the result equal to 2.3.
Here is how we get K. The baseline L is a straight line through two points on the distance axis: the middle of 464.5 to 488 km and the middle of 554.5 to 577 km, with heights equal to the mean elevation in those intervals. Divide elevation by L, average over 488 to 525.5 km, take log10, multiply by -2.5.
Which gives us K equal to -0.13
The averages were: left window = 5.17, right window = 5.1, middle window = 5.8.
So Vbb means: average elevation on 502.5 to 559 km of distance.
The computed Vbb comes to 5.87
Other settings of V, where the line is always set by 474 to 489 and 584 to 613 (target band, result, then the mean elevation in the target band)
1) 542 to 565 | -0.5 km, 5.43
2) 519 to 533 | -2.9 km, 6.44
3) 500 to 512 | -0.7 km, 5.68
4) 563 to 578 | 0.6 km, 5.06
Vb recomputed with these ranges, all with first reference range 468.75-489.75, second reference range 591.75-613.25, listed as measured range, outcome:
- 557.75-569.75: 0.04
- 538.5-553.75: -0.08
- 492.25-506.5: -0.03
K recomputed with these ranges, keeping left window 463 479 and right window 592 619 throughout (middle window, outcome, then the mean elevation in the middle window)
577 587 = -0.010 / 5.29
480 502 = -0.096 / 5.46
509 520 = -0.193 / 6.04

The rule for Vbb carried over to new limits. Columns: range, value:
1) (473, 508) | 5.42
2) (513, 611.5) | 5.51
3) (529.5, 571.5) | 5.47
